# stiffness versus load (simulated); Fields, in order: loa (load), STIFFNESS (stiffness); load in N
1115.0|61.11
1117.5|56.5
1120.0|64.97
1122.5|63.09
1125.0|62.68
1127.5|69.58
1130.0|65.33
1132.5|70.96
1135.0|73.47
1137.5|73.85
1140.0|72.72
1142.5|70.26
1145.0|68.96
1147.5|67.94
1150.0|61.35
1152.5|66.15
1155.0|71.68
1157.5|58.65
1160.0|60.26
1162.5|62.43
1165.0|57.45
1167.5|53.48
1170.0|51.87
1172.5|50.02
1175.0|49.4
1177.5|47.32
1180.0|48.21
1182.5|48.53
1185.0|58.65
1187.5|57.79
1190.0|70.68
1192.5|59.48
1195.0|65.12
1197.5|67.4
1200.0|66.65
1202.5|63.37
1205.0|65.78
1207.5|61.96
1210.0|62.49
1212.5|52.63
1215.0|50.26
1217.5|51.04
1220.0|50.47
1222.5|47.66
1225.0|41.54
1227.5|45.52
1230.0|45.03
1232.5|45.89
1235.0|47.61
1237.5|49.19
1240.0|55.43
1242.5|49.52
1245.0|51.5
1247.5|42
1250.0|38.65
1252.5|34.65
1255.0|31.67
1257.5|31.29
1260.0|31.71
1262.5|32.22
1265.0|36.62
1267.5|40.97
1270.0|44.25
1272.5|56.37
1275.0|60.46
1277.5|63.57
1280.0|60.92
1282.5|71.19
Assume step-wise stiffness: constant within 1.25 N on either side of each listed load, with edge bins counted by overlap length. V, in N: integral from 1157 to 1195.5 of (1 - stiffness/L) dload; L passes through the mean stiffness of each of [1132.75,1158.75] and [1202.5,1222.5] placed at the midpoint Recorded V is 4.2 N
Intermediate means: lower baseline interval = 68.6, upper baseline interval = 56.3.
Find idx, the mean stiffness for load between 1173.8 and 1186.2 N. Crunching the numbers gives 50.4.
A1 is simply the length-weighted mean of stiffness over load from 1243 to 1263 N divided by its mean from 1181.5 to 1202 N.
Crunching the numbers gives 0.60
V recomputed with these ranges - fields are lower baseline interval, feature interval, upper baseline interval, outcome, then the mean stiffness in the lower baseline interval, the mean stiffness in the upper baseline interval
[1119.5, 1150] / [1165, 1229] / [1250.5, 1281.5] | 1.3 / 68.4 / 43.8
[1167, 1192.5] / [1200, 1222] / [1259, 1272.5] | -4.0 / 53.9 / 39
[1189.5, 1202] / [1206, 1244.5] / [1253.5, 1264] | -1.0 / 65.4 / 31.9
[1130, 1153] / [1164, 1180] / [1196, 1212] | 3.7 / 69.4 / 64.1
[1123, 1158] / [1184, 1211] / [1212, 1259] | -4.6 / 68.2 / 45.2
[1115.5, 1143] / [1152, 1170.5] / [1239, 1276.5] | 0.3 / 67.3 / 42.5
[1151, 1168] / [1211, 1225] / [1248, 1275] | -0.3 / 61.8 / 39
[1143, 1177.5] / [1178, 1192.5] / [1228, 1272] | -0.5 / 59.7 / 42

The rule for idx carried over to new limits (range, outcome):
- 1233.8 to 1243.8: 50.5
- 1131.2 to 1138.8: 72.7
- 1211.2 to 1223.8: 50.4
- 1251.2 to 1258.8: 32.6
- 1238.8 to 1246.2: 52.1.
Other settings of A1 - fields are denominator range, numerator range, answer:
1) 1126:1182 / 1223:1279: 0.72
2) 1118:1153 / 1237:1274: 0.62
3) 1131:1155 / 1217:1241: 0.69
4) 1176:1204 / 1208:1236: 0.83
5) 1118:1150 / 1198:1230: 0.81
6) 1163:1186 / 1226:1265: 0.81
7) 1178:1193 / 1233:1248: 0.87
